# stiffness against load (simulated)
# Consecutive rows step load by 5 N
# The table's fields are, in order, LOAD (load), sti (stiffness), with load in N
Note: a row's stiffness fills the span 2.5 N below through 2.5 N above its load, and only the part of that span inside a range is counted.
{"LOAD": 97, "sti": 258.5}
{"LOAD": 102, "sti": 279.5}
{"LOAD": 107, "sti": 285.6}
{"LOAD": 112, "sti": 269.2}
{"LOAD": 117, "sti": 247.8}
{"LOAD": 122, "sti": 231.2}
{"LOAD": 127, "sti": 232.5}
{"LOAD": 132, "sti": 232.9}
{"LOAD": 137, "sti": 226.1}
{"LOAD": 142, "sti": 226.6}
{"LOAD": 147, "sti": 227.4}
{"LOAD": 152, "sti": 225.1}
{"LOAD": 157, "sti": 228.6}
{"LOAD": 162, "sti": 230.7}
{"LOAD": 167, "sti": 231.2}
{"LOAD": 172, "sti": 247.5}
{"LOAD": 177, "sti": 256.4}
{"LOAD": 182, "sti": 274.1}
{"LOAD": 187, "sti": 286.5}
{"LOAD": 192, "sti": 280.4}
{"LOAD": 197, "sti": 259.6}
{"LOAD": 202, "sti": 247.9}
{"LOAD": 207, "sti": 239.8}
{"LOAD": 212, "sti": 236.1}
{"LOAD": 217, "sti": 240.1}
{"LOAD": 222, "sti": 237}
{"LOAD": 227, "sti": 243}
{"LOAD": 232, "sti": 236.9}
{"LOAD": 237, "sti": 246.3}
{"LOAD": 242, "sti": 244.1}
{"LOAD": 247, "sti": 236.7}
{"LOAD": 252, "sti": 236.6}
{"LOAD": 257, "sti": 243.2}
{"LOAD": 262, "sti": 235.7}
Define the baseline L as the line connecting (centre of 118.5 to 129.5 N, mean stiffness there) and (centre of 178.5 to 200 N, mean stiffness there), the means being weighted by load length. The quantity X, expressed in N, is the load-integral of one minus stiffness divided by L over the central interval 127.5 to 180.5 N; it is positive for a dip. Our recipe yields 3.7 N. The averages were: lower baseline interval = 233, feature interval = 234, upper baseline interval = 274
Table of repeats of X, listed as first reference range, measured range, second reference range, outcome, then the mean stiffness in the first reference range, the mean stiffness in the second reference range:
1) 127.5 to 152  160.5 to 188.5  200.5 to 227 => -2.41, 228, 240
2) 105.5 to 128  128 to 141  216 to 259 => 1.13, 253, 240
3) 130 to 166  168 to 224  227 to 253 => -4.76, 228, 241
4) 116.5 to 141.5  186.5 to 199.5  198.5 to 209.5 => -1.63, 232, 245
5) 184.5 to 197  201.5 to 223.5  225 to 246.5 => 1.80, 279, 242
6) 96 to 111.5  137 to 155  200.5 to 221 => 2.42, 275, 240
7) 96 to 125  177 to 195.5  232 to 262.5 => -1.93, 262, 240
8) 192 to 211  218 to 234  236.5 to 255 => 0.43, 252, 240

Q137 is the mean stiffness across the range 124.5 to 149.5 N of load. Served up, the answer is 229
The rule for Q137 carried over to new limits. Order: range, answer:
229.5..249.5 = 241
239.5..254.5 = 239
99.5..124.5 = 263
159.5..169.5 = 231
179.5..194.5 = 280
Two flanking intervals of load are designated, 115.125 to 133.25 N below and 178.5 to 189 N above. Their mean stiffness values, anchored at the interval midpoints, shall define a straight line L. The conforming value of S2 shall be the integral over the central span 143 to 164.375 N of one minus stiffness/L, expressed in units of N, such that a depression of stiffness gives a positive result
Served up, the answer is 2.4 N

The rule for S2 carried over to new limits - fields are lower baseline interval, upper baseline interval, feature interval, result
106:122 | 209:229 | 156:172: 1.1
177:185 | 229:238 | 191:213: 0.5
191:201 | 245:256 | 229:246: 0.1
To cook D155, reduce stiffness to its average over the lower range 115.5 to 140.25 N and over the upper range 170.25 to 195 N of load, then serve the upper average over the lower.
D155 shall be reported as 1.2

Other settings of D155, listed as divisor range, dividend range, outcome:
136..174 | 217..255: 1.04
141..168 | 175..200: 1.19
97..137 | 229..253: 0.95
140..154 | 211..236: 1.06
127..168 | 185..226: 1.10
